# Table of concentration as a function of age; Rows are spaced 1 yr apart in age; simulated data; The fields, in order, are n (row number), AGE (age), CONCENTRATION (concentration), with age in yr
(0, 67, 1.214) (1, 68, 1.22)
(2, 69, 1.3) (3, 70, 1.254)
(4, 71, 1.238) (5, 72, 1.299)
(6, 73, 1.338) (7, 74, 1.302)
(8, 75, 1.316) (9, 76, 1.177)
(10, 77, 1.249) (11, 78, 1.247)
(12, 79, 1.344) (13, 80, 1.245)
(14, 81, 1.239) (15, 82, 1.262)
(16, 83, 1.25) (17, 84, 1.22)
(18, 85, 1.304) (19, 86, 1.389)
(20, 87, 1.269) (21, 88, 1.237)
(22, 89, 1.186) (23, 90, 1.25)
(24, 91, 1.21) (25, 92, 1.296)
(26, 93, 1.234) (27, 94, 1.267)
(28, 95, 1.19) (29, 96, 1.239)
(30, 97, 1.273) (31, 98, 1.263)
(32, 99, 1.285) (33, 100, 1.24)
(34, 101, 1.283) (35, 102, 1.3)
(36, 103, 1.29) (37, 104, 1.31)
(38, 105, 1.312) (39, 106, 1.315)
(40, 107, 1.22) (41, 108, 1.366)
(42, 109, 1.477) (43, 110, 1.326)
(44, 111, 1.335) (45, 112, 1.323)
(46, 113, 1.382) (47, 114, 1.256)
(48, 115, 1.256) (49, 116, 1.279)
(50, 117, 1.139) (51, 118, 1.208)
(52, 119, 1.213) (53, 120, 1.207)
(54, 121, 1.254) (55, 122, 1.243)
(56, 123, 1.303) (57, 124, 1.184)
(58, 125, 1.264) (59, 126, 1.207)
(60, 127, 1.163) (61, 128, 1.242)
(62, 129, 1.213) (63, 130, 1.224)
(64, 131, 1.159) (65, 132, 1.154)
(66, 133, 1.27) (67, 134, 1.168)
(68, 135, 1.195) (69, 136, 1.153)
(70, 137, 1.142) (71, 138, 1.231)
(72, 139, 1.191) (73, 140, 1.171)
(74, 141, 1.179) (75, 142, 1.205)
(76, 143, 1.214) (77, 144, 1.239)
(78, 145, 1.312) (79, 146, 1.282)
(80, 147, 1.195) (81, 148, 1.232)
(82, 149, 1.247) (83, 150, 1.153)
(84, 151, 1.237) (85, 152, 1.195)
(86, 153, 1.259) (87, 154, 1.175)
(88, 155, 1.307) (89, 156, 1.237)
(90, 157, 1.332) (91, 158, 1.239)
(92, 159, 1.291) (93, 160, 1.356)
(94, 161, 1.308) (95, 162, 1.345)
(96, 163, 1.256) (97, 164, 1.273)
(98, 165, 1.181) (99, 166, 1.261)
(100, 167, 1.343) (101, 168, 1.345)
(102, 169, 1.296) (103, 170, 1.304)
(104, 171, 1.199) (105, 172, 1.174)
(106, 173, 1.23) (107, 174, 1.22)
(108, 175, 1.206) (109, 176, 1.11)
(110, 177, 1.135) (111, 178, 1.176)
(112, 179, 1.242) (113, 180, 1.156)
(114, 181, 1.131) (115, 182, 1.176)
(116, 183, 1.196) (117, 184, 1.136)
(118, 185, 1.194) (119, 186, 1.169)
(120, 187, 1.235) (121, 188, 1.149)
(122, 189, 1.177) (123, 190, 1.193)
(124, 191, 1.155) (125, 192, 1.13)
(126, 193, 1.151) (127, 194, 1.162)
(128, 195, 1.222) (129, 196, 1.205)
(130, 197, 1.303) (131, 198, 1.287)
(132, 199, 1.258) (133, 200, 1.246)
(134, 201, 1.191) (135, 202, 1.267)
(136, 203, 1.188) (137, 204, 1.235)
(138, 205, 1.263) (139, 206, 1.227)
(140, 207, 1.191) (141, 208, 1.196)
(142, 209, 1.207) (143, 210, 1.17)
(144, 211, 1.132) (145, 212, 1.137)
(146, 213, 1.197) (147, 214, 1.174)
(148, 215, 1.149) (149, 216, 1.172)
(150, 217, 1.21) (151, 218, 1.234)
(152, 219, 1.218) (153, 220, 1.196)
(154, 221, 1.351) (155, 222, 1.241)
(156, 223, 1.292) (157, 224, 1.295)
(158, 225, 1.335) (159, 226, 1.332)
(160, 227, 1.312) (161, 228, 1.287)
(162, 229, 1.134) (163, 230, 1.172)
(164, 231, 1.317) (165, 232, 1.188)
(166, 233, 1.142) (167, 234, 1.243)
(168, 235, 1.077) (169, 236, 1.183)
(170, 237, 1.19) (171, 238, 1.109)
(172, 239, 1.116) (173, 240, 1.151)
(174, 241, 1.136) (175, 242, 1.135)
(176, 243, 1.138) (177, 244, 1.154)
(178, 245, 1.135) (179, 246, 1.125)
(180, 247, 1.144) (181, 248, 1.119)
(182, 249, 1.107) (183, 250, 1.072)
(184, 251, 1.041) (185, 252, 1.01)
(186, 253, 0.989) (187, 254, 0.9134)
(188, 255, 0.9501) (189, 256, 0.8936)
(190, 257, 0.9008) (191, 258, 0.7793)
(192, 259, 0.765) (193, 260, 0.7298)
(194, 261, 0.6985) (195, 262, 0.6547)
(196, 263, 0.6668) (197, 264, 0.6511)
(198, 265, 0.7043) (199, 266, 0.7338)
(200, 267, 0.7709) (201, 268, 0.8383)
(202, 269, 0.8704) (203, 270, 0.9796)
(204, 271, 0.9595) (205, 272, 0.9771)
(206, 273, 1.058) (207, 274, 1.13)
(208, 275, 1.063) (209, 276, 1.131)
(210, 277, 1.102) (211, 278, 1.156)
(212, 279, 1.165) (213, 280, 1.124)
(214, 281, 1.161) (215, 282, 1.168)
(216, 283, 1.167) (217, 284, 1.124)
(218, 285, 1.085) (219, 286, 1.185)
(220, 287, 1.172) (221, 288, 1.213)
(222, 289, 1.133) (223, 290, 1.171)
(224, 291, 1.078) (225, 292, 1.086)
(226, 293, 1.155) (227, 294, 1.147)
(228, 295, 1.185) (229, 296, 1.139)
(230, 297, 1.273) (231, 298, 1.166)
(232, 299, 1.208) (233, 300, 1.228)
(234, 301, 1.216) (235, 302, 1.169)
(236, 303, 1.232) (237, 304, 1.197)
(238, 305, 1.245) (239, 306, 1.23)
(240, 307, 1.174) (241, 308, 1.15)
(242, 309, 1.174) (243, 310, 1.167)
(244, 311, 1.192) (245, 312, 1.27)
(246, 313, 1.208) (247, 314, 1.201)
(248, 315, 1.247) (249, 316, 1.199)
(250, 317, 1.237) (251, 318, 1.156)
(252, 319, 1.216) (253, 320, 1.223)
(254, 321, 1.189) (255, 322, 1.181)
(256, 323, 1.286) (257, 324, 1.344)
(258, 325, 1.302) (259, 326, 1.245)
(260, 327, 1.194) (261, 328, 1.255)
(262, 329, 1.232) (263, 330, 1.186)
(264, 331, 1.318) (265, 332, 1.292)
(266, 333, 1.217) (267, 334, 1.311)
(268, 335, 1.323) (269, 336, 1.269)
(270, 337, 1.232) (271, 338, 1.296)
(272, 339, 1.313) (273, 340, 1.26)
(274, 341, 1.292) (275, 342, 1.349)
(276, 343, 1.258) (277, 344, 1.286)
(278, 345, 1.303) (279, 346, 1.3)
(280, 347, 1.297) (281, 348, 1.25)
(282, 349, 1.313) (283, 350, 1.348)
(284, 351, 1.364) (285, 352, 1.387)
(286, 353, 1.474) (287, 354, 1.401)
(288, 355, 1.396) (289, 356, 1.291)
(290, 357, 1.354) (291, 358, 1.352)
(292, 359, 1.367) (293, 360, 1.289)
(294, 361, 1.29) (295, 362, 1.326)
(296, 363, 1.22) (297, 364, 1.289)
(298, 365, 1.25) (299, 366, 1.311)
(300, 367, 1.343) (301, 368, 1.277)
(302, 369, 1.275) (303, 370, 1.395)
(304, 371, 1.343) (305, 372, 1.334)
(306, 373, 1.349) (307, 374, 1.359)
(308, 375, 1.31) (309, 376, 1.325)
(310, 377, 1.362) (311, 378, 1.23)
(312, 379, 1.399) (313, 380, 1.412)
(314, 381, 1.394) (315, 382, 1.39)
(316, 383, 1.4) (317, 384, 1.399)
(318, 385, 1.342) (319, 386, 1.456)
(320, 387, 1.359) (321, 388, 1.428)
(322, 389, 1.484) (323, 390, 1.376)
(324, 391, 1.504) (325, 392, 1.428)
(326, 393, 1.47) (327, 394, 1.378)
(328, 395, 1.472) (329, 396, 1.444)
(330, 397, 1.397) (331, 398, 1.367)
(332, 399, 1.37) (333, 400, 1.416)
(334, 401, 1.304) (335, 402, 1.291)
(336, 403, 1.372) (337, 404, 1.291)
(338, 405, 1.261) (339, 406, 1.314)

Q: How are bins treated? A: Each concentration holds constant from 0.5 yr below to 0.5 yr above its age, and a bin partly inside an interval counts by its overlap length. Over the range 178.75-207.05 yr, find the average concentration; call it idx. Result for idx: 1.2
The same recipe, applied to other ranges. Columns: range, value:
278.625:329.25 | 1.19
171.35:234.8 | 1.21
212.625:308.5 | 1.1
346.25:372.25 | 1.33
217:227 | 1.28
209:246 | 1.2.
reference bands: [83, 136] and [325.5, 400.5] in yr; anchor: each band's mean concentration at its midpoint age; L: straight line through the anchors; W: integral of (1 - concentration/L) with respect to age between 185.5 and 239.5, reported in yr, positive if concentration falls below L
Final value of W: 3.3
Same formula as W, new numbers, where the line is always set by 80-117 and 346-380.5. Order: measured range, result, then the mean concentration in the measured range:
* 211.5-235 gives 1.4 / 1.23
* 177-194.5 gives 1.7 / 1.17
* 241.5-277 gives 9.9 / 0.945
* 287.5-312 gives 2.5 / 1.18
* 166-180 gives 0.7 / 1.23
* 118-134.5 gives 0.9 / 1.22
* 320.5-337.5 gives 0.9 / 1.26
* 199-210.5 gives 0.7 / 1.22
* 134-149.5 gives 0.9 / 1.21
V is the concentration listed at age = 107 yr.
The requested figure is 1.22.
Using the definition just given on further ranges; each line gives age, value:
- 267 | 0.7709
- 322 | 1.181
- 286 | 1.185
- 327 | 1.194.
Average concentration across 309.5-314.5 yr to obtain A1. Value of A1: 1.21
